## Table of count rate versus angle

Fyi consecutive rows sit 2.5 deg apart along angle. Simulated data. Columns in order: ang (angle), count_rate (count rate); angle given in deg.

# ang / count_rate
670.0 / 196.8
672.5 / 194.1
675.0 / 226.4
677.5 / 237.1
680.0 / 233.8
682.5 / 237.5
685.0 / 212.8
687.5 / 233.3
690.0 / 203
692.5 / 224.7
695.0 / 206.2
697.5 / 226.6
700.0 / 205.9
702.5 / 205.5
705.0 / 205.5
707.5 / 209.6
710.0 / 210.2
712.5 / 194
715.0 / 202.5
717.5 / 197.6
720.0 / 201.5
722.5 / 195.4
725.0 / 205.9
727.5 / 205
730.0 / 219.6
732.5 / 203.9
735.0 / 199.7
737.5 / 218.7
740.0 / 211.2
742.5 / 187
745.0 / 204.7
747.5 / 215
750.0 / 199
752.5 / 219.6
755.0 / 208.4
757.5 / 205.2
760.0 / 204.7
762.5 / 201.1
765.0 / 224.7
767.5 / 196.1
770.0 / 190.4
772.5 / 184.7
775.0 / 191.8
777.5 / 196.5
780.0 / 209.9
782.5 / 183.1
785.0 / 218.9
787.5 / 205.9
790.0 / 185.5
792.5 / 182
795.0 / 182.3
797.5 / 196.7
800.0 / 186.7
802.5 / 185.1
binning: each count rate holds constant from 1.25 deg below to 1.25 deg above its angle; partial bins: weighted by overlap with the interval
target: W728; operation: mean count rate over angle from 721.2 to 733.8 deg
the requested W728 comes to 206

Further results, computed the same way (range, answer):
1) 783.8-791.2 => 203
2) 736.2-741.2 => 215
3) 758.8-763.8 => 203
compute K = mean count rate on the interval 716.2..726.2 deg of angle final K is 200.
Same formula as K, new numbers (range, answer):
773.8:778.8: 194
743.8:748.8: 210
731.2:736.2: 202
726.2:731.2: 212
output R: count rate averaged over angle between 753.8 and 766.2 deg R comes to 209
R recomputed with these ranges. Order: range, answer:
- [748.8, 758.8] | 208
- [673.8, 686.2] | 230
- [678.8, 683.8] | 235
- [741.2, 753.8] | 205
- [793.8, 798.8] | 190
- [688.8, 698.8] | 215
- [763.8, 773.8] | 199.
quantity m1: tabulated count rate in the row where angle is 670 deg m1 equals 196.8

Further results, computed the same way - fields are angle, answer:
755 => 208.4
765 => 224.7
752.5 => 219.6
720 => 201.5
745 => 204.7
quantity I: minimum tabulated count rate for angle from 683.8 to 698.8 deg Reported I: 203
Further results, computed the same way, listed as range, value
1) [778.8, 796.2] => 182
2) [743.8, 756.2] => 199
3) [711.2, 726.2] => 194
